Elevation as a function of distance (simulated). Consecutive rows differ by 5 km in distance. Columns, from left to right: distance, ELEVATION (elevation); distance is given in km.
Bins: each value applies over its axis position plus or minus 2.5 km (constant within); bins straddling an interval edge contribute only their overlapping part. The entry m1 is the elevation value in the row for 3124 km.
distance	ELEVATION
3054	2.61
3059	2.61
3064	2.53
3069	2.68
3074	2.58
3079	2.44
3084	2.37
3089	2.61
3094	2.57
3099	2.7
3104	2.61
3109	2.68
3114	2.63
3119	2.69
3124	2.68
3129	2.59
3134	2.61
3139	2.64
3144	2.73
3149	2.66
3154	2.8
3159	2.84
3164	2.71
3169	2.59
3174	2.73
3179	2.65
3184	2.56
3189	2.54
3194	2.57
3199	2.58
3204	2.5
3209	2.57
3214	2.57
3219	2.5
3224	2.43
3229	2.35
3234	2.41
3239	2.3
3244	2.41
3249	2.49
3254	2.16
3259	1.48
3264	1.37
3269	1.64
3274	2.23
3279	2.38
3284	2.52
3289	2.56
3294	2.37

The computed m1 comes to 2.68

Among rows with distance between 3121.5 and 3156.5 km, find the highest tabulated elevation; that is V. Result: 2.8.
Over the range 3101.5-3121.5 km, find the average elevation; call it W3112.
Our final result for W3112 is 2.65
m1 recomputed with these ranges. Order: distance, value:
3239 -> 2.3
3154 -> 2.8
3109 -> 2.68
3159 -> 2.84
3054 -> 2.61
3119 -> 2.69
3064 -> 2.53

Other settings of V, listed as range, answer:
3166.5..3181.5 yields 2.73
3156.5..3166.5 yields 2.84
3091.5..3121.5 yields 2.7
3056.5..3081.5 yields 2.68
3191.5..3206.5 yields 2.58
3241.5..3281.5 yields 2.49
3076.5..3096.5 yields 2.61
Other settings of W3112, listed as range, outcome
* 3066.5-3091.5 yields 2.54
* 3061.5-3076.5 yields 2.6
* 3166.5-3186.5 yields 2.63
